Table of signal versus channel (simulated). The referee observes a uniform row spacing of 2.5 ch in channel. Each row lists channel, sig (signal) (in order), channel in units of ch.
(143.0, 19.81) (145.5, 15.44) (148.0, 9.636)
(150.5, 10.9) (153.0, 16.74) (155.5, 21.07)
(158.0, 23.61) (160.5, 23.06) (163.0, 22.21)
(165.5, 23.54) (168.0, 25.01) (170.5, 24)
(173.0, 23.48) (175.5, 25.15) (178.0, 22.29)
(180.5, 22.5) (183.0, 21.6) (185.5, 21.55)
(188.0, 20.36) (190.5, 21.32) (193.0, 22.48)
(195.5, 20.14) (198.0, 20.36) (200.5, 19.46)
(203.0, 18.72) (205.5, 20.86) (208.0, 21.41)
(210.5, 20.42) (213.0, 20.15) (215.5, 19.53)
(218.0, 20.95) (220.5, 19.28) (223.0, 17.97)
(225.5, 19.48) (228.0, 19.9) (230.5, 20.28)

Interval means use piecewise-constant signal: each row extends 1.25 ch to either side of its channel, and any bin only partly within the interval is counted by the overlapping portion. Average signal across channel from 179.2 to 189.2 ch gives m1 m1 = 21.5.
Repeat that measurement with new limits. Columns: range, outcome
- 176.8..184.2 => 22.1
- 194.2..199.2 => 20.3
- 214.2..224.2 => 19.4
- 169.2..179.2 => 23.7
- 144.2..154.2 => 13.2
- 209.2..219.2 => 20.3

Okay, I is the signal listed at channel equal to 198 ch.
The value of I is 20.36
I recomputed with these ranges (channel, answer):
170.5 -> 24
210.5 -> 20.42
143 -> 19.81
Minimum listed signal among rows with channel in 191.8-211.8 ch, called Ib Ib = 18.72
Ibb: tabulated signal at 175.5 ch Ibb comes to 25.15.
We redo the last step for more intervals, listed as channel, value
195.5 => 20.14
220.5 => 19.28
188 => 20.36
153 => 16.74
